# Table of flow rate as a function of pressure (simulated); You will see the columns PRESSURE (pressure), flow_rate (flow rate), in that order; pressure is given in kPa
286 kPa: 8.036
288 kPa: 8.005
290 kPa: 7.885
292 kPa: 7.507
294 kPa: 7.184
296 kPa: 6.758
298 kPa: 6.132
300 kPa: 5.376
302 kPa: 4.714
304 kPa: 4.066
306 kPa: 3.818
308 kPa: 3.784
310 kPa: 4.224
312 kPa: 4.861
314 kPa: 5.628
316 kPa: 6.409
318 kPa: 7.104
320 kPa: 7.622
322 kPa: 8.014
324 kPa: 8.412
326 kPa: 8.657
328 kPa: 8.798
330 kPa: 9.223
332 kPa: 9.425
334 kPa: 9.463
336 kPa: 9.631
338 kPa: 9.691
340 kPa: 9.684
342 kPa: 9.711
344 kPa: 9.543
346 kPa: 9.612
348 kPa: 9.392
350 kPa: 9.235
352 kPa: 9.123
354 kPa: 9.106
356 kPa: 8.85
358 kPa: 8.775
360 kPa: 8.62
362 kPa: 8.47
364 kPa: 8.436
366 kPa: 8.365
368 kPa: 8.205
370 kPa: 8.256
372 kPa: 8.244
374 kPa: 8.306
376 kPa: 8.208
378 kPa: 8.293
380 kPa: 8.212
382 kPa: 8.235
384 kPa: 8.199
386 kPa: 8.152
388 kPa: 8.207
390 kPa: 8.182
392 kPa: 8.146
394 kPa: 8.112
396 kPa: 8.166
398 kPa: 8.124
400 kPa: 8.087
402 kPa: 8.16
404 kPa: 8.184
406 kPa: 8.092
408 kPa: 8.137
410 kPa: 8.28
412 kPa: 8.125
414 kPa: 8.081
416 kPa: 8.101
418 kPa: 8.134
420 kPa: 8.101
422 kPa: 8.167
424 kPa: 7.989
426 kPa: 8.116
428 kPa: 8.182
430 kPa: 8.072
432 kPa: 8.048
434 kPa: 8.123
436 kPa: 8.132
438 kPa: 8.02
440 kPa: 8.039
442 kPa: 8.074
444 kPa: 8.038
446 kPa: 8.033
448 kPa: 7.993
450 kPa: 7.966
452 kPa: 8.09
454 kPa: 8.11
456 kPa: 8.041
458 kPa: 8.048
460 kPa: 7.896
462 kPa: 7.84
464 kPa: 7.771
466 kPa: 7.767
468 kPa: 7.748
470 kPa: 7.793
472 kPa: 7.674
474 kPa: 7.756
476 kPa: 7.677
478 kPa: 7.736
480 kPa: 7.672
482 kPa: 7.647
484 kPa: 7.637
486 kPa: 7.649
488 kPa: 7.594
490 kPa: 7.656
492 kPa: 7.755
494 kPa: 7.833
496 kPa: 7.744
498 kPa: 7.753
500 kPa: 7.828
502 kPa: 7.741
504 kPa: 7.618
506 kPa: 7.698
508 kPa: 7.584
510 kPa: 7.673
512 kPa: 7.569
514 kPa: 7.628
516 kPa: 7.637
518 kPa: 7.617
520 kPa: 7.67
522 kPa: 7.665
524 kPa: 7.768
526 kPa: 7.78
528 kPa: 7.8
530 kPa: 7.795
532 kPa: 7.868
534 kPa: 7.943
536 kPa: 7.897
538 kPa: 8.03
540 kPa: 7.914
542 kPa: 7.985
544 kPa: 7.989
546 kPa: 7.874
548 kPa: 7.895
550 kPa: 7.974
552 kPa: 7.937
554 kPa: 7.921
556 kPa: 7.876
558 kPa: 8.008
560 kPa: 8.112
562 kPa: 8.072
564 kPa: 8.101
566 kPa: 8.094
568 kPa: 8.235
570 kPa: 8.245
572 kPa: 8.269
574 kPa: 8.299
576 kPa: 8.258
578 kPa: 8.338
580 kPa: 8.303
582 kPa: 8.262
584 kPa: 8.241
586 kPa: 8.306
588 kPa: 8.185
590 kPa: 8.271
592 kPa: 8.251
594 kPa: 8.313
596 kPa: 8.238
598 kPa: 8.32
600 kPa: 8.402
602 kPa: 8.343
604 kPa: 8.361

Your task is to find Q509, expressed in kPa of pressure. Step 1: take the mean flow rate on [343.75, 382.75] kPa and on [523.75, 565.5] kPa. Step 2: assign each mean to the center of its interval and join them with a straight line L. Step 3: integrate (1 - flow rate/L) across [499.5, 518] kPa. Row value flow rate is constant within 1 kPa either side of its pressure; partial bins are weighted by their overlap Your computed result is 1.0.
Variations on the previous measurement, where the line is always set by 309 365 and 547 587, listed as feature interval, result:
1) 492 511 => 1.1 kPa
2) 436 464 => 0.9 kPa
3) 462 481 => 1.2 kPa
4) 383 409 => 0.6 kPa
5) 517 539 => 1.0 kPa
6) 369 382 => 0.2 kPa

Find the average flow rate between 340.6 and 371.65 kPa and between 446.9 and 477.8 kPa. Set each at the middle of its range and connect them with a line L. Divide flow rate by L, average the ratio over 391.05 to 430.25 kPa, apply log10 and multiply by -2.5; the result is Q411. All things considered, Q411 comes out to 0.033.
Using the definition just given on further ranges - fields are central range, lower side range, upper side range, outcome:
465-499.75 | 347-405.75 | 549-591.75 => 0.08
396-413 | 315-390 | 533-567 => 0.04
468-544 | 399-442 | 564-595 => 0.06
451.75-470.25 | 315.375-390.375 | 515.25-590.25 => 0.05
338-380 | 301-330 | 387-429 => -0.23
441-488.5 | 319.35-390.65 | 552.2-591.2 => 0.08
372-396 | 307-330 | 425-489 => -0.12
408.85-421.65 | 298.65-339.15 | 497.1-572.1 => -0.11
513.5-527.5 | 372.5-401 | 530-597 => 0.06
